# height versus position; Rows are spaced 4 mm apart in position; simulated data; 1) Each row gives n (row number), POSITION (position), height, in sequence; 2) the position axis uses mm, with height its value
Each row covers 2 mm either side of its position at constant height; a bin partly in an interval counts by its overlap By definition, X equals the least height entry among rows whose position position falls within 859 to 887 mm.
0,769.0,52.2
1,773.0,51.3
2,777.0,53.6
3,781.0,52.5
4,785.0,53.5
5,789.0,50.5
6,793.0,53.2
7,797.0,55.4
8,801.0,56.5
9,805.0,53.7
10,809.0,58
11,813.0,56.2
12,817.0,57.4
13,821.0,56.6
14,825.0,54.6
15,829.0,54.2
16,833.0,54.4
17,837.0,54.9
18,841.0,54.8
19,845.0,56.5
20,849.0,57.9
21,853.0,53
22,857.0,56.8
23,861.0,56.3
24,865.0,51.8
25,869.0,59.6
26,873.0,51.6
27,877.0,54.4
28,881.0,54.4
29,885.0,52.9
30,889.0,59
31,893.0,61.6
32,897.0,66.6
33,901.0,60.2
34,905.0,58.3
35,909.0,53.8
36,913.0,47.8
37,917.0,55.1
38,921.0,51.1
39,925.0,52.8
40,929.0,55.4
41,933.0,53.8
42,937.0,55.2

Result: 51.6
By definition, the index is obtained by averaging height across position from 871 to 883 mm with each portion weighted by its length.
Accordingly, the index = 53.5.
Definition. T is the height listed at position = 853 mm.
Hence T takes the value 53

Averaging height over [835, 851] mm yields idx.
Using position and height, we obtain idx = 56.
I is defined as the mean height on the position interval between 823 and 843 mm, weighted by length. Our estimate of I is 54.6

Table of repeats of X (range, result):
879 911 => 52.9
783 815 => 50.5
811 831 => 54.2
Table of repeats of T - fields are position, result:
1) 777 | 53.6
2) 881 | 54.4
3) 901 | 60.2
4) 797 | 55.4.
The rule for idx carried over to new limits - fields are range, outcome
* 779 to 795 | 52.4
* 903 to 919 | 53.8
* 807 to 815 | 57.1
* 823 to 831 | 54.4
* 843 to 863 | 56.1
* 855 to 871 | 56.1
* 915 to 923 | 53.1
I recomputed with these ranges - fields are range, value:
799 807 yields 55.1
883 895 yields 57.8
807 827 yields 56.6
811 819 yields 56.8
